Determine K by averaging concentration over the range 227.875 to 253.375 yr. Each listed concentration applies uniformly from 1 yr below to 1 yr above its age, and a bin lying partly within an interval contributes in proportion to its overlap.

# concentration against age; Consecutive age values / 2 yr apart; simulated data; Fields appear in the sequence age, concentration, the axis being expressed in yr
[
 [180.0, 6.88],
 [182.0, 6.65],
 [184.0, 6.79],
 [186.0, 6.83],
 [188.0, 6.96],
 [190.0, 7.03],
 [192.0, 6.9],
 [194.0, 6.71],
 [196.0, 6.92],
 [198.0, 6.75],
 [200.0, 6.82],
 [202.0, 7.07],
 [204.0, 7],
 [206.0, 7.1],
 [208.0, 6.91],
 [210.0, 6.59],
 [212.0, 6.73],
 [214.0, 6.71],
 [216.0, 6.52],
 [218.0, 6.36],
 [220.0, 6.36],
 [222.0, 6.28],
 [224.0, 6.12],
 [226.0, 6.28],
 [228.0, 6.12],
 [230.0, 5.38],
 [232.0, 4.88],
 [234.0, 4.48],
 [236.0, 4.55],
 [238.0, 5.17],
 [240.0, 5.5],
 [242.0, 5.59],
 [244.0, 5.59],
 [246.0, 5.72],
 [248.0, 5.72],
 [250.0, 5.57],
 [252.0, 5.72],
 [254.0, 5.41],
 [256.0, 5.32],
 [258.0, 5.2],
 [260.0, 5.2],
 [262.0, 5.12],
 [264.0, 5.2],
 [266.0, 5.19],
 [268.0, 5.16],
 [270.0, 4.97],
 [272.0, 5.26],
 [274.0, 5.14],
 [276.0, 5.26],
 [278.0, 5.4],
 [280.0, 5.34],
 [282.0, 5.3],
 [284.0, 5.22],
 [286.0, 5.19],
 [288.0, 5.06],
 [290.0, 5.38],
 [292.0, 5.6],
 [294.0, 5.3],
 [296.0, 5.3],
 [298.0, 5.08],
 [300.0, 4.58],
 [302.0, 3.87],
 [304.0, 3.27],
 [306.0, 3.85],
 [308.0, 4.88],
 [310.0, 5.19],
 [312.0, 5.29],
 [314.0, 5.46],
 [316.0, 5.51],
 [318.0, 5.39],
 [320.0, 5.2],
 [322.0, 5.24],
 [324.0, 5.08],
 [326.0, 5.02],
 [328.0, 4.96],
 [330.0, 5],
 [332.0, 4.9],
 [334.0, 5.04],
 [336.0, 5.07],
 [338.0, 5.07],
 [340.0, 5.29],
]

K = 5.36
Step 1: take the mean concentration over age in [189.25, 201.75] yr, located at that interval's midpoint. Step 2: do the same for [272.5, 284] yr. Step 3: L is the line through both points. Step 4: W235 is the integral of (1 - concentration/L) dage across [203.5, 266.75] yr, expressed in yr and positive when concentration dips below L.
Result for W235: 3.4 yr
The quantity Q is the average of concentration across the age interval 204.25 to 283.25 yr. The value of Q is 5.66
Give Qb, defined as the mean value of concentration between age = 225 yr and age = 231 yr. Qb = 5.93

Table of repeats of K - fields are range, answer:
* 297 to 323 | 4.83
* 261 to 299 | 5.24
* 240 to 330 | 5.17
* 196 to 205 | 6.91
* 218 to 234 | 5.86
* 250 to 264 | 5.34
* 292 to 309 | 4.58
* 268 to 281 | 5.22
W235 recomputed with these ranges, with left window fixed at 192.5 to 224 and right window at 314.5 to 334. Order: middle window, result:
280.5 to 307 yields 3.4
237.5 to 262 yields 2.7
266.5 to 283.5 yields 1.7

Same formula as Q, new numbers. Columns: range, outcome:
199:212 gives 6.9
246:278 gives 5.31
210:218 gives 6.61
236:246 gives 5.4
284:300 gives 5.23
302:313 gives 4.44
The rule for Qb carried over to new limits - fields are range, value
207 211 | 6.75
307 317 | 5.27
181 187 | 6.76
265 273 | 5.14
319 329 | 5.1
